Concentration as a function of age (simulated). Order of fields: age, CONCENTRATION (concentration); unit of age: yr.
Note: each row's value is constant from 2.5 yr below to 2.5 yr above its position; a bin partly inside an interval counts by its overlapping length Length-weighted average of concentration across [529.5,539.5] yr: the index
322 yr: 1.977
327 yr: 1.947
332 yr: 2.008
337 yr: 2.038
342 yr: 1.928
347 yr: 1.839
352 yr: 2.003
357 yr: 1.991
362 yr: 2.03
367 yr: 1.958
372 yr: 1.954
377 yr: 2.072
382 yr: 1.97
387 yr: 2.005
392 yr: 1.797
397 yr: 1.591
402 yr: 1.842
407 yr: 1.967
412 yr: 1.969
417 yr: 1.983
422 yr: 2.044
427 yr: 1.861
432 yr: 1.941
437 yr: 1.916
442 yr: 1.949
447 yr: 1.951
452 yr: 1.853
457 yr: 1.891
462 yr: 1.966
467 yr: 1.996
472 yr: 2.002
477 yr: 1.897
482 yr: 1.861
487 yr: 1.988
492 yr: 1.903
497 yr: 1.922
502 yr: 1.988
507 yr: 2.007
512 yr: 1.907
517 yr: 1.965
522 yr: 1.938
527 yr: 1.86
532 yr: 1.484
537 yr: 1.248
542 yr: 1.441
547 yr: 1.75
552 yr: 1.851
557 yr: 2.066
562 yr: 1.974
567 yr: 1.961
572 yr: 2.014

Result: 1.37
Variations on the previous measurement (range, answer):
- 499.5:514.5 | 1.97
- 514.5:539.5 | 1.7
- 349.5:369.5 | 2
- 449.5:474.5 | 1.94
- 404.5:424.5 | 1.99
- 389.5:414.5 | 1.83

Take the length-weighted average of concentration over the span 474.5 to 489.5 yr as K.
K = 1.92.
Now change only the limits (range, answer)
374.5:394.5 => 1.96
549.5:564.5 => 1.96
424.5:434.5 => 1.9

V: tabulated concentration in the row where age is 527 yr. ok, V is 1.86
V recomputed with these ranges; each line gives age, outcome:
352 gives 2.003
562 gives 1.974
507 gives 2.007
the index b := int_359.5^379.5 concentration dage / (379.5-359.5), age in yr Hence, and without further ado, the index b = 2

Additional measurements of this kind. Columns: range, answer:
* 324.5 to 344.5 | 1.98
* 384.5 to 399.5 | 1.8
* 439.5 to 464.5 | 1.92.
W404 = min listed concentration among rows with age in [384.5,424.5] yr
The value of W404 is 1.591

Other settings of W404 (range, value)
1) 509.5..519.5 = 1.907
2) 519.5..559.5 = 1.248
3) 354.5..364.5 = 1.991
